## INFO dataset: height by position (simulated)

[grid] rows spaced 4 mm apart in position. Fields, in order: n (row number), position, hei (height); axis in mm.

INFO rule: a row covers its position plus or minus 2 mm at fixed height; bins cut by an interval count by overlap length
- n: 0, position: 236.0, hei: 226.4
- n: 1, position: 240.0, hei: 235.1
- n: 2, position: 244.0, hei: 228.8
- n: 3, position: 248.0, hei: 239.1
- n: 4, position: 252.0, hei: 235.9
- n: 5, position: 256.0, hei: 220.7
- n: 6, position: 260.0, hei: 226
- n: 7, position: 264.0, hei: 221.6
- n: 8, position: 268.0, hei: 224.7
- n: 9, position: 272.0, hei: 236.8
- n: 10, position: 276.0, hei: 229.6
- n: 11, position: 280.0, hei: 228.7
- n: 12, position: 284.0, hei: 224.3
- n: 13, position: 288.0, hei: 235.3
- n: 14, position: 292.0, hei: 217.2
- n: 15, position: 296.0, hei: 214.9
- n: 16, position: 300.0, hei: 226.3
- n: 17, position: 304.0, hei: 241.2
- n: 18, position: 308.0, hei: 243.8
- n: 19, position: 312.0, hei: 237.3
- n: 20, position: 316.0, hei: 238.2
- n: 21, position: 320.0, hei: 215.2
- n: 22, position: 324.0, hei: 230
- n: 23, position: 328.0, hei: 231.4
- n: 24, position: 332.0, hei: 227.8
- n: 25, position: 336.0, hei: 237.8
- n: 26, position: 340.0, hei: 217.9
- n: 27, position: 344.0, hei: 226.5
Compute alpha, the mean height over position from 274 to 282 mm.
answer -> 229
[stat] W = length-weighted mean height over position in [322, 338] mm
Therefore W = 232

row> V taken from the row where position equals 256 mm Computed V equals 220.7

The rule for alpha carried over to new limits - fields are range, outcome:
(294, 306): 227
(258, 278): 228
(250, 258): 228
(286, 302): 223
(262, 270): 223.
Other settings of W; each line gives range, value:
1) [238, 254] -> 235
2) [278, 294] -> 226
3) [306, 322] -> 234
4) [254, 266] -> 223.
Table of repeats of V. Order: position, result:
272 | 236.8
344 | 226.5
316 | 238.2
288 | 235.3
